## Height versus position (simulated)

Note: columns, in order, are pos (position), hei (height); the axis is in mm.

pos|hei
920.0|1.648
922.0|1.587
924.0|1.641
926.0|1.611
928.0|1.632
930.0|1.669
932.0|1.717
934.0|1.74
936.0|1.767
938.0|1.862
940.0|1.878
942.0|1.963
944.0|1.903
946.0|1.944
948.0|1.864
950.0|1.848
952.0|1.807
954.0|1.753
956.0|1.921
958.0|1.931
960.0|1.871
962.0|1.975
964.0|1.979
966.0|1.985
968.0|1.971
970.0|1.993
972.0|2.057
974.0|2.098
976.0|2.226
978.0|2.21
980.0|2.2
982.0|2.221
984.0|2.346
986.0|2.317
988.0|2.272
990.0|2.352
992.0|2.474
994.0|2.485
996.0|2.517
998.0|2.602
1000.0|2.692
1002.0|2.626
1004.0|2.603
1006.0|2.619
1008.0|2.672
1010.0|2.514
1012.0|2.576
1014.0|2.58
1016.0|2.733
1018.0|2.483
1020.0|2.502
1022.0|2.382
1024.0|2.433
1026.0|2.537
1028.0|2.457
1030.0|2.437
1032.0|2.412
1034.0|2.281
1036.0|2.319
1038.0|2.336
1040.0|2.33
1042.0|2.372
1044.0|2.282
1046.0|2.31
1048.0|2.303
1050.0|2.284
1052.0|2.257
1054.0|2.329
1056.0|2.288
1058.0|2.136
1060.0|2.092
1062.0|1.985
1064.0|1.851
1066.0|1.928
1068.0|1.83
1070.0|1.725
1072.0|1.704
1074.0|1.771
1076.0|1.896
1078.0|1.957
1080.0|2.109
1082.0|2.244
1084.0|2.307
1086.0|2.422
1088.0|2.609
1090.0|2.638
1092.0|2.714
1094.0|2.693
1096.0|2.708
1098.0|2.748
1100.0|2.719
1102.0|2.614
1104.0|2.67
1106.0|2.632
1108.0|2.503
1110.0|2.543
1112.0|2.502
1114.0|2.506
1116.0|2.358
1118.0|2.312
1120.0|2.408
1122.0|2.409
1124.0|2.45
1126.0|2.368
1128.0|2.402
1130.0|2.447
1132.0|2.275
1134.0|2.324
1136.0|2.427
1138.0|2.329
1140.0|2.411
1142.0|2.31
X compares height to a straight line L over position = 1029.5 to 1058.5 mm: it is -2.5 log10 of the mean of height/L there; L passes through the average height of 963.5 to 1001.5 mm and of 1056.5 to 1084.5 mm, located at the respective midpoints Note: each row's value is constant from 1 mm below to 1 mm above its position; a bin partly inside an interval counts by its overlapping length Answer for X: -0.13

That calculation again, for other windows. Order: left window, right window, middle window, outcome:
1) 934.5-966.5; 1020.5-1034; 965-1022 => -0.09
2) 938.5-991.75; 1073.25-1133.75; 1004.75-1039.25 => -0.13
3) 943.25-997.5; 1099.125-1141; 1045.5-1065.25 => 0.06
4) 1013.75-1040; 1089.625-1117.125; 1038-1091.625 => 0.17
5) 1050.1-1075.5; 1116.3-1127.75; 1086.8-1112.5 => -0.18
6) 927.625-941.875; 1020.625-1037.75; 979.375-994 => -0.10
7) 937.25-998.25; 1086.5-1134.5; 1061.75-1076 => 0.30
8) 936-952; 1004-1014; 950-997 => 0.04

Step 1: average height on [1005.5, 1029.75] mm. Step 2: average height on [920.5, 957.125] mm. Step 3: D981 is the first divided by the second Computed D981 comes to 1.42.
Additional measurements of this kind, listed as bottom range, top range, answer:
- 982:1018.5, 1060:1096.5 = 0.86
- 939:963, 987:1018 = 1.35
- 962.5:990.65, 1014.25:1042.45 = 1.13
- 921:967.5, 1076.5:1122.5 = 1.37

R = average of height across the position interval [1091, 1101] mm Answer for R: 2.72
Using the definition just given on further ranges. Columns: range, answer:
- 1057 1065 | 2.02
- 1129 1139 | 2.36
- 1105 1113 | 2.54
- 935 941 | 1.84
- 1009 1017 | 2.6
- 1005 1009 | 2.65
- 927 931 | 1.65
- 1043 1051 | 2.29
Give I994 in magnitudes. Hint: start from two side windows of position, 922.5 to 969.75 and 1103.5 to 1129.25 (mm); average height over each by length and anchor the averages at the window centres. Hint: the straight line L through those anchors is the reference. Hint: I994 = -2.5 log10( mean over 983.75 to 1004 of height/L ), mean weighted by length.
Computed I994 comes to -0.23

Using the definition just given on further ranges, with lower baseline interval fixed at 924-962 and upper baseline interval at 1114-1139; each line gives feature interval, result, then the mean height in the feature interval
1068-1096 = 0.01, 2.22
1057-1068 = 0.10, 1.98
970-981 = -0.12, 2.14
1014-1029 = -0.22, 2.51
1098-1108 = -0.15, 2.65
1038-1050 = -0.09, 2.32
